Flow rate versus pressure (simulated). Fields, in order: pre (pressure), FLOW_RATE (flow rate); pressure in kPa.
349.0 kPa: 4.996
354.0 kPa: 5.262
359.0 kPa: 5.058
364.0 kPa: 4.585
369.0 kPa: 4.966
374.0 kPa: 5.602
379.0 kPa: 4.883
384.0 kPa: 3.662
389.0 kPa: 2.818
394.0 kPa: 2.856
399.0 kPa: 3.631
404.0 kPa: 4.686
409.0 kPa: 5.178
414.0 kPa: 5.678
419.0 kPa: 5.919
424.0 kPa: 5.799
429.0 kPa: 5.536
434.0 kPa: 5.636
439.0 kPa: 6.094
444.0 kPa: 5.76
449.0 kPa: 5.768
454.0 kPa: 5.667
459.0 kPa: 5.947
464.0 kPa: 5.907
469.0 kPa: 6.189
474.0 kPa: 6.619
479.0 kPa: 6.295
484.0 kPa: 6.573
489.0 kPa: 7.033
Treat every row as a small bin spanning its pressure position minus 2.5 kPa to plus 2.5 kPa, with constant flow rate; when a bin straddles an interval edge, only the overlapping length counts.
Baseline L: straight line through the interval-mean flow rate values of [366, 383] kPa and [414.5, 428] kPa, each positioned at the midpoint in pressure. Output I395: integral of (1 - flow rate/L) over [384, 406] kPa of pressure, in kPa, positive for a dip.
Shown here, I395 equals 7.68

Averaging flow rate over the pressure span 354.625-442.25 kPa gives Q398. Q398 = 4.87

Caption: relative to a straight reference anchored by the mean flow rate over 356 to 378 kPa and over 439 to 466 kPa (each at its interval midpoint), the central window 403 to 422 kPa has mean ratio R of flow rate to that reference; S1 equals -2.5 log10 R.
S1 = 0.01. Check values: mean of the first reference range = 5.05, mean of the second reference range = 5.83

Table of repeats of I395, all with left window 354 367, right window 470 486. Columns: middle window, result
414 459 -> 1.0 kPa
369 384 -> 0.5 kPa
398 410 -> 2.1 kPa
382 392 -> 3.9 kPa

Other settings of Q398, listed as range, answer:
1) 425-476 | 5.9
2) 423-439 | 5.71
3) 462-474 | 6.17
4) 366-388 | 4.64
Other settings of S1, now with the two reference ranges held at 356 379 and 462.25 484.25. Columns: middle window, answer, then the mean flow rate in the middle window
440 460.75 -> 0.04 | 5.8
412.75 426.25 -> -0.03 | 5.81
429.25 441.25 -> 0.01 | 5.8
